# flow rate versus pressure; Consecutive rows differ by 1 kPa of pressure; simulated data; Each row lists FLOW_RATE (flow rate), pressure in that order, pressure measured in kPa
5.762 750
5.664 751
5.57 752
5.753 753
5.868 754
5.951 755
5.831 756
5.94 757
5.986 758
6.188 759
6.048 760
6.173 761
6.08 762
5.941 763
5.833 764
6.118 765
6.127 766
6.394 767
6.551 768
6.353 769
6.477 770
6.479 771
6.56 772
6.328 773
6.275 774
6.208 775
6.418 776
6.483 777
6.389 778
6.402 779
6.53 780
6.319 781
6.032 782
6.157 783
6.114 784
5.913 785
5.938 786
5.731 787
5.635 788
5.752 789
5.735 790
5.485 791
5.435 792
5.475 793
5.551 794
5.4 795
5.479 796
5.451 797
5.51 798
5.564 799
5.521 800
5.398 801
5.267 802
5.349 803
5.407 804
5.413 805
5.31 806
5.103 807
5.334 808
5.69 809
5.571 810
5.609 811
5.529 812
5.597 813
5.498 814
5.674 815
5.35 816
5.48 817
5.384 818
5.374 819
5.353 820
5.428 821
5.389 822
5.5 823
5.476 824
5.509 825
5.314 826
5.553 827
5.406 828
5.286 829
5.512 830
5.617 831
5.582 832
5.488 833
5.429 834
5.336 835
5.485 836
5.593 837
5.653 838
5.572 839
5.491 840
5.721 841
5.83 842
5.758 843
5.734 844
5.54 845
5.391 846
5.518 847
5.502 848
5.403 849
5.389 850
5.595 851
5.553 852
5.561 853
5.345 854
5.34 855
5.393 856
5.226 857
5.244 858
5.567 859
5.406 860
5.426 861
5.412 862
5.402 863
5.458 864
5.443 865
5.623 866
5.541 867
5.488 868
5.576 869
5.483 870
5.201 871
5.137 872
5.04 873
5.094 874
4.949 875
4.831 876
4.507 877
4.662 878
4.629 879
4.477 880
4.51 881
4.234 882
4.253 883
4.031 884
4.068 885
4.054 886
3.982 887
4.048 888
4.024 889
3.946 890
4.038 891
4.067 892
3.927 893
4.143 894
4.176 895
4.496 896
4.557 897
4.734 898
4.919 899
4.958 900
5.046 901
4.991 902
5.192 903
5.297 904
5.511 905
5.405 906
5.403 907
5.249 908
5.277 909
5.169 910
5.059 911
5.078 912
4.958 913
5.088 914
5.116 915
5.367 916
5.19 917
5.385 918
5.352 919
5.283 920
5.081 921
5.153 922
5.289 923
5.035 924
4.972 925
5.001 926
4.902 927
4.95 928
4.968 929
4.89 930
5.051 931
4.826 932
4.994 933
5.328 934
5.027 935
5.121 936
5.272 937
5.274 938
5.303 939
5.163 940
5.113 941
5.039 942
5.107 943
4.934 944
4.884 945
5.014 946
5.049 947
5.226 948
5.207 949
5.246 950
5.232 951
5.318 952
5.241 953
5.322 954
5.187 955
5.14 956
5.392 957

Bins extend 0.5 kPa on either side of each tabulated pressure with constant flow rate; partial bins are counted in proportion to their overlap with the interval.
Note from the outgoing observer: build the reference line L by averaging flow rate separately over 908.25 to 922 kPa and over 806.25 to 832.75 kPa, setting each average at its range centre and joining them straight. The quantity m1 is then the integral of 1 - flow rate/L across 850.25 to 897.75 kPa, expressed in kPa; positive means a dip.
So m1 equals 4.05 kPa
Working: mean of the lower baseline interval 5.46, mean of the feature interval 4.86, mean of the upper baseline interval 5.18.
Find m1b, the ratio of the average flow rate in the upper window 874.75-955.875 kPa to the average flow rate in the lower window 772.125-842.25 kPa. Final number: 0.87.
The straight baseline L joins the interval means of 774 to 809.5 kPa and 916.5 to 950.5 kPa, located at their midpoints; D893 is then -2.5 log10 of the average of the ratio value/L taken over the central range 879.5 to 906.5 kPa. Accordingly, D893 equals 0.18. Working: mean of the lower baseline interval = 5.75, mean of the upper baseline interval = 5.11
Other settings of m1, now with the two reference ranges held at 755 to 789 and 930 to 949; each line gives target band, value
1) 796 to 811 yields 1.4 kPa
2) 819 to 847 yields 1.3 kPa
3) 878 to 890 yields 2.7 kPa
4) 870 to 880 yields 1.1 kPa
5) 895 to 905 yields 0.8 kPa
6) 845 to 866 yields 0.7 kPa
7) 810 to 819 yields 0.6 kPa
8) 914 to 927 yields 0.1 kPa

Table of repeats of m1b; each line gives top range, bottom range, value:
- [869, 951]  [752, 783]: 0.79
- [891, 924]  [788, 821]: 0.91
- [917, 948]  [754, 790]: 0.83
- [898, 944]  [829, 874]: 0.94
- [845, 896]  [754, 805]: 0.83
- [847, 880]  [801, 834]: 0.97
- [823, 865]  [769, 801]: 0.92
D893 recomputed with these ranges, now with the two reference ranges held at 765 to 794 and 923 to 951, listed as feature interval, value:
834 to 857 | 0.03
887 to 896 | 0.30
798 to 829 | 0.09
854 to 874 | 0.04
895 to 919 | 0.04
